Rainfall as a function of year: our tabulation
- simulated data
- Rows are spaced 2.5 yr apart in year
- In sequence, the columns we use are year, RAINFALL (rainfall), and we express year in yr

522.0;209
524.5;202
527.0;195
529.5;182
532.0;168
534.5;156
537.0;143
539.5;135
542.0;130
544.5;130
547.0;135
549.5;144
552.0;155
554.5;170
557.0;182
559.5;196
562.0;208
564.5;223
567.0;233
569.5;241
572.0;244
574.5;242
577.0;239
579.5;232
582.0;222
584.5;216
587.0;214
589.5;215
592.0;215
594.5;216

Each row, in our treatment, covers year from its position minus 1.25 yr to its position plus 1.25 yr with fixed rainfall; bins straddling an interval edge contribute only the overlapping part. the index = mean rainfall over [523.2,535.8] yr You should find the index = 181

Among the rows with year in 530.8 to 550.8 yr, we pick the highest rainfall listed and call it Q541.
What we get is 168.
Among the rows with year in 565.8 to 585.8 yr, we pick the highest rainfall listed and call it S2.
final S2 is 244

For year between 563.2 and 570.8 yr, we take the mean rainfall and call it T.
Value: 232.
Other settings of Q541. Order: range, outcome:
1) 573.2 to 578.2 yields 242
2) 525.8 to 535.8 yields 195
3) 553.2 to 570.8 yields 241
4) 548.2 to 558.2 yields 182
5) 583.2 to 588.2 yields 216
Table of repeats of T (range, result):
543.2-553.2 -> 141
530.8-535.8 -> 162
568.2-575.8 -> 242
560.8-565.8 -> 216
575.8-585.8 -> 227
